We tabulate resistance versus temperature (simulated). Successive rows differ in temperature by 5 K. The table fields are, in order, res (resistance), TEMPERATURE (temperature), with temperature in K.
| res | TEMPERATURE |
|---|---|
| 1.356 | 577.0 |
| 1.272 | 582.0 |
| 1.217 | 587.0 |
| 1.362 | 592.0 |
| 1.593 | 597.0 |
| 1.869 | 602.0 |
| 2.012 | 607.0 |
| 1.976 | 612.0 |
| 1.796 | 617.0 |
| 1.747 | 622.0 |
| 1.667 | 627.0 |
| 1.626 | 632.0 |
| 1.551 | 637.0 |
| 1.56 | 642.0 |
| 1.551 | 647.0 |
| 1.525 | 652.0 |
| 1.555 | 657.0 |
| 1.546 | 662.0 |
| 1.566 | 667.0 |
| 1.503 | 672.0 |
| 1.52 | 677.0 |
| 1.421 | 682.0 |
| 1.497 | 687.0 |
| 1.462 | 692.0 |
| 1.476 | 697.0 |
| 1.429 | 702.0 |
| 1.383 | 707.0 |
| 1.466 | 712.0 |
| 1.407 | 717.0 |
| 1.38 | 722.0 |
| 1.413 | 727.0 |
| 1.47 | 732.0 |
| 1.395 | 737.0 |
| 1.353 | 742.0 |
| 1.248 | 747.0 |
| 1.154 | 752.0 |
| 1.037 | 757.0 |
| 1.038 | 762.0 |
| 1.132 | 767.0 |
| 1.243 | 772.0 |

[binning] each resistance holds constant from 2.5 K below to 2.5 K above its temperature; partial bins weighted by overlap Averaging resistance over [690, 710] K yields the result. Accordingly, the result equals 1.44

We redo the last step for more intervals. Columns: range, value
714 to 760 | 1.32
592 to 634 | 1.76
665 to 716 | 1.47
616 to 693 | 1.57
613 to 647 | 1.66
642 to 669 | 1.55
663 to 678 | 1.53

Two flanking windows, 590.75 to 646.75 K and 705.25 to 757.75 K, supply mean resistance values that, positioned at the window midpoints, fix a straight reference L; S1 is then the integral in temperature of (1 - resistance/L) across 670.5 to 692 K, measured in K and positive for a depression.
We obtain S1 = 0.4 K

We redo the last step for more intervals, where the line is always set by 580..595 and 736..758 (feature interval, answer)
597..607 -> -4.2 K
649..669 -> -4.4 K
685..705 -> -3.3 K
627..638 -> -2.9 K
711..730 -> -2.5 K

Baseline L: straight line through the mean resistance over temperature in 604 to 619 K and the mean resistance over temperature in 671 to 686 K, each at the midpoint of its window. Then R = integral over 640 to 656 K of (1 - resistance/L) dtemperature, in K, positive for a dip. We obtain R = 1.3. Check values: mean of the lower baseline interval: 1.93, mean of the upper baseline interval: 1.48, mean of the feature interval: 1.55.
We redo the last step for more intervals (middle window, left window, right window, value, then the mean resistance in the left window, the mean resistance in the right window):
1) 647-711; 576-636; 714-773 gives -2.3 K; 1.63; 1.27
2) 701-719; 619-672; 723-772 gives -0.6 K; 1.59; 1.25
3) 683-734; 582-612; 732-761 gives -3.7 K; 1.61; 1.25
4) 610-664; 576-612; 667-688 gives -4.0 K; 1.56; 1.49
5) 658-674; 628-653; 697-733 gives -0.2 K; 1.57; 1.42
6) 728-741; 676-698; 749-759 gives -2.2 K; 1.47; 1.11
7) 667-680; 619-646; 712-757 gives 0.0 K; 1.63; 1.34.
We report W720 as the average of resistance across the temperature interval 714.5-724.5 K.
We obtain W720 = 1.39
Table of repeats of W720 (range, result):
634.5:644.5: 1.56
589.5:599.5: 1.48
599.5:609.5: 1.94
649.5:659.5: 1.54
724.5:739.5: 1.43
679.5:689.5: 1.46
